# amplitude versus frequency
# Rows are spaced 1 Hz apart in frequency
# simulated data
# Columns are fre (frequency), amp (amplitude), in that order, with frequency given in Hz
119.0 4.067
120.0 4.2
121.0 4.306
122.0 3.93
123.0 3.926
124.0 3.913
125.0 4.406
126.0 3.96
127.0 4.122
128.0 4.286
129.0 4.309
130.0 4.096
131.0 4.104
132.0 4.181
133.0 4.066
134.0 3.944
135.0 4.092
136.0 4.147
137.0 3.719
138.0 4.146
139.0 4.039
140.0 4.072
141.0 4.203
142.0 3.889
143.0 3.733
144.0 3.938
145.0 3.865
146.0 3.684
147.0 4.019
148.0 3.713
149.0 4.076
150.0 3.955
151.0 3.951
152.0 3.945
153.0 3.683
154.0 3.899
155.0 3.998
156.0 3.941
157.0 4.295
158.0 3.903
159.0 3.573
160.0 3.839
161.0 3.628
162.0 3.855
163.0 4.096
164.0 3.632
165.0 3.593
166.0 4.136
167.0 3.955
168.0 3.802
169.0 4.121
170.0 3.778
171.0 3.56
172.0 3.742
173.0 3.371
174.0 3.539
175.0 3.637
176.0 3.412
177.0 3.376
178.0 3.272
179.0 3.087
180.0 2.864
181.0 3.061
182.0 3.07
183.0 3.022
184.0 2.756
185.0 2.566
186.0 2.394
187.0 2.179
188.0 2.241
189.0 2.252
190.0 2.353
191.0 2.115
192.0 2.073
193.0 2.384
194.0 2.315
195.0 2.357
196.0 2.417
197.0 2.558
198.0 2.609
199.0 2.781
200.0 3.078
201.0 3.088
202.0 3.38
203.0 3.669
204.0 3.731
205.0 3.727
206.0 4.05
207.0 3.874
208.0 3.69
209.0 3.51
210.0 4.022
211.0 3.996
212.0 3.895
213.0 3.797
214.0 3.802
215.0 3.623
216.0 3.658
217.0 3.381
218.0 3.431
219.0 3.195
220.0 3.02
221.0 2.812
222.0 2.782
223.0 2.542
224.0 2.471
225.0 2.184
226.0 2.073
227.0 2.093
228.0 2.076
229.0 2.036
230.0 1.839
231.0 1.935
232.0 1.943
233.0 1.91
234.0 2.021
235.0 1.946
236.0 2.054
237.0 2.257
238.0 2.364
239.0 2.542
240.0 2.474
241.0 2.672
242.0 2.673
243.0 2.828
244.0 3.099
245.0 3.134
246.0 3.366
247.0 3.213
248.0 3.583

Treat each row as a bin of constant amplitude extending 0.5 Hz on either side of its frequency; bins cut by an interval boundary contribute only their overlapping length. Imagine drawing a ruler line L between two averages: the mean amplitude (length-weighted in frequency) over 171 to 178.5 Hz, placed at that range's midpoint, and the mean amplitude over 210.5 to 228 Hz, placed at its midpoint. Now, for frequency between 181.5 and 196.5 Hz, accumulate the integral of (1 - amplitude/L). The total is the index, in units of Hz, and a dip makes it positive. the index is 4.1 Hz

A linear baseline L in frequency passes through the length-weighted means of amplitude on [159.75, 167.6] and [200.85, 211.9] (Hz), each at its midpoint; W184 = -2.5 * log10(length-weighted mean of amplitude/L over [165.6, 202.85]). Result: 0.26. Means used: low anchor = 3.84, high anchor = 3.73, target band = 3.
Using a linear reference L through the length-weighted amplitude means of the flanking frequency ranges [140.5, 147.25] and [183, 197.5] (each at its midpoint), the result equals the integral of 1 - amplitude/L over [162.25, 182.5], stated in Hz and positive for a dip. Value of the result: -4.02 Hz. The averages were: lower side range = 3.9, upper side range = 2.38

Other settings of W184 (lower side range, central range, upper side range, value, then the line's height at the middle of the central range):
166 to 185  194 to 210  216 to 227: -0.06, 3.06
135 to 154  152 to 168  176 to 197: -0.13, 3.45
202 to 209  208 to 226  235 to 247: 0.04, 3.39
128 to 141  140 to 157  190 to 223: 0.00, 3.91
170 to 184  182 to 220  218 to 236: -0.11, 2.83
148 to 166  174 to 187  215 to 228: 0.15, 3.49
